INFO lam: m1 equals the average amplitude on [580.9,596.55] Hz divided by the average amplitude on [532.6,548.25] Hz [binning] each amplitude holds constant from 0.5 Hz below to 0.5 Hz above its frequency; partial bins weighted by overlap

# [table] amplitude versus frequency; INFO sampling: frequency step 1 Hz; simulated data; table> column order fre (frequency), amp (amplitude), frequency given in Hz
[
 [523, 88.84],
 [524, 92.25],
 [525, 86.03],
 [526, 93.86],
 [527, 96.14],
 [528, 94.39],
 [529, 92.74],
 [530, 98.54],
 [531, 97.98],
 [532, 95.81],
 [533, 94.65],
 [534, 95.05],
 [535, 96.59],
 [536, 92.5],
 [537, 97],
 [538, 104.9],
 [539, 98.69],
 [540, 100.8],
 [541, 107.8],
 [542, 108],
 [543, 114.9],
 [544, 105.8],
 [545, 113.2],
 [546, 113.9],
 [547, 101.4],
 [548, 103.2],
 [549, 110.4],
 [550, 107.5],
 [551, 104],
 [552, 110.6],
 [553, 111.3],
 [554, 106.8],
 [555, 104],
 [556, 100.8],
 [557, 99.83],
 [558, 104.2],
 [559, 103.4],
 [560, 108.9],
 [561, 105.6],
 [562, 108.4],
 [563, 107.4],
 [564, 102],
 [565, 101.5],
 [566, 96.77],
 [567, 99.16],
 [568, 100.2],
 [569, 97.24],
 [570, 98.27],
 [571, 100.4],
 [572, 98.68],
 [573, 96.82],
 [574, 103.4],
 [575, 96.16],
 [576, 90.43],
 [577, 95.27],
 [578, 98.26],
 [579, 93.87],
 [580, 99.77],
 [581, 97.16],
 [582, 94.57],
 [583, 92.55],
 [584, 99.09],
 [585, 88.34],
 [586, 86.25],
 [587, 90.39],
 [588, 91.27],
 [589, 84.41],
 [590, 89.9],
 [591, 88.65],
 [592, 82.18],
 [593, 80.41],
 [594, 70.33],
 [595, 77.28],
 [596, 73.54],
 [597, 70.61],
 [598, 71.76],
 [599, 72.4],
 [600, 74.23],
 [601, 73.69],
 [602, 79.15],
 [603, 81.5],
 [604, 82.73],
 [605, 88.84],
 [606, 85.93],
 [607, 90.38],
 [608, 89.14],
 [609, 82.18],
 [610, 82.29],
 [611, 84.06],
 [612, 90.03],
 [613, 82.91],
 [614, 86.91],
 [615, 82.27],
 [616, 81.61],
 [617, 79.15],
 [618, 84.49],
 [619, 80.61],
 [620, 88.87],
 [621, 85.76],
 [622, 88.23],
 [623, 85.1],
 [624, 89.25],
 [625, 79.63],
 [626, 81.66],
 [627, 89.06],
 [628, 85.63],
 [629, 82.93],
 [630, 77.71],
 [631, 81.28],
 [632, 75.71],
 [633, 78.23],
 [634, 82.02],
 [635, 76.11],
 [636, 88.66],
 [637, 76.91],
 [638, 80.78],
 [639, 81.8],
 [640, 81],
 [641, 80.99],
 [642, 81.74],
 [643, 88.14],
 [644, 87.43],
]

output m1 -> 0.84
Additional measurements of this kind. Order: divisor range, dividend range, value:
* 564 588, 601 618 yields 0.87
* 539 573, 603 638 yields 0.80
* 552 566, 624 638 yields 0.78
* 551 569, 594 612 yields 0.77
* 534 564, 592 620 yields 0.77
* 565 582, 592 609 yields 0.81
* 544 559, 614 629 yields 0.79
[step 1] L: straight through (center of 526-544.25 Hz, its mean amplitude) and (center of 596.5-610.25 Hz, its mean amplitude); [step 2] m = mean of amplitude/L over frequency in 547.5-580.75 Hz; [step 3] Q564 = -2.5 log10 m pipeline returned -0.12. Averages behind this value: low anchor 99.3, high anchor 80.3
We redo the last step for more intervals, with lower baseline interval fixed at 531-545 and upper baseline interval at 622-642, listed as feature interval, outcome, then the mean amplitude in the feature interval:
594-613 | 0.10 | 80.3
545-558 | -0.08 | 106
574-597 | 0.03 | 89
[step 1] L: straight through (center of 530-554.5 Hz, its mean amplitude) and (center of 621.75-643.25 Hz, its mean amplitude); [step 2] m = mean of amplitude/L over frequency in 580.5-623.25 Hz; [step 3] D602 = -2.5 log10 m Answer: 0.07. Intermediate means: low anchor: 104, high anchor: 82.3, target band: 84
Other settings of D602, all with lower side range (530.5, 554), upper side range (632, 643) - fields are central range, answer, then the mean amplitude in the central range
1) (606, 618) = 0.030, 84.7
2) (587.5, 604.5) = 0.152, 79.1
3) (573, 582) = -0.015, 96.7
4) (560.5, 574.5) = -0.037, 101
